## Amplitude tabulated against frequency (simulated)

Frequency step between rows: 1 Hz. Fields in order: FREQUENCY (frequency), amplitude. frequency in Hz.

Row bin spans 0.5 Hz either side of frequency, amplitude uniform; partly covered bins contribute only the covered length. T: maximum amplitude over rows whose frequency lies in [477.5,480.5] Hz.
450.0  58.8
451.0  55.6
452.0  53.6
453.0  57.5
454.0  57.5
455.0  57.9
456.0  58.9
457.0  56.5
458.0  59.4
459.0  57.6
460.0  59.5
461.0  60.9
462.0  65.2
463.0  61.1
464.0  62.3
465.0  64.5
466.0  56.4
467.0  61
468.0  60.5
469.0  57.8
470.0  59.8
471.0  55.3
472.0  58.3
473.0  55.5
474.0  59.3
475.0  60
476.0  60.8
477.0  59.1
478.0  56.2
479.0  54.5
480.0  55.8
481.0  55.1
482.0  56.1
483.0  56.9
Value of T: 56.2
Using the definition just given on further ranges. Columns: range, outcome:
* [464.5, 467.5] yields 64.5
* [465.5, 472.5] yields 61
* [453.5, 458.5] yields 59.4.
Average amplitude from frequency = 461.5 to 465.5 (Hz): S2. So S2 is 63.3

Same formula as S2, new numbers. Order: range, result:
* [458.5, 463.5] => 60.9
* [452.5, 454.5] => 57.5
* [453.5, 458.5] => 58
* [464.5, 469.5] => 60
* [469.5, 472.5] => 57.8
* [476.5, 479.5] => 56.6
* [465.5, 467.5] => 58.7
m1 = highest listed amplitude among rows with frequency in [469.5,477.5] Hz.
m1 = 60.8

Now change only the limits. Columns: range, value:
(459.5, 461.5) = 60.9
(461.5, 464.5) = 65.2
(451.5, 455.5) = 57.9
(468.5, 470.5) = 59.8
